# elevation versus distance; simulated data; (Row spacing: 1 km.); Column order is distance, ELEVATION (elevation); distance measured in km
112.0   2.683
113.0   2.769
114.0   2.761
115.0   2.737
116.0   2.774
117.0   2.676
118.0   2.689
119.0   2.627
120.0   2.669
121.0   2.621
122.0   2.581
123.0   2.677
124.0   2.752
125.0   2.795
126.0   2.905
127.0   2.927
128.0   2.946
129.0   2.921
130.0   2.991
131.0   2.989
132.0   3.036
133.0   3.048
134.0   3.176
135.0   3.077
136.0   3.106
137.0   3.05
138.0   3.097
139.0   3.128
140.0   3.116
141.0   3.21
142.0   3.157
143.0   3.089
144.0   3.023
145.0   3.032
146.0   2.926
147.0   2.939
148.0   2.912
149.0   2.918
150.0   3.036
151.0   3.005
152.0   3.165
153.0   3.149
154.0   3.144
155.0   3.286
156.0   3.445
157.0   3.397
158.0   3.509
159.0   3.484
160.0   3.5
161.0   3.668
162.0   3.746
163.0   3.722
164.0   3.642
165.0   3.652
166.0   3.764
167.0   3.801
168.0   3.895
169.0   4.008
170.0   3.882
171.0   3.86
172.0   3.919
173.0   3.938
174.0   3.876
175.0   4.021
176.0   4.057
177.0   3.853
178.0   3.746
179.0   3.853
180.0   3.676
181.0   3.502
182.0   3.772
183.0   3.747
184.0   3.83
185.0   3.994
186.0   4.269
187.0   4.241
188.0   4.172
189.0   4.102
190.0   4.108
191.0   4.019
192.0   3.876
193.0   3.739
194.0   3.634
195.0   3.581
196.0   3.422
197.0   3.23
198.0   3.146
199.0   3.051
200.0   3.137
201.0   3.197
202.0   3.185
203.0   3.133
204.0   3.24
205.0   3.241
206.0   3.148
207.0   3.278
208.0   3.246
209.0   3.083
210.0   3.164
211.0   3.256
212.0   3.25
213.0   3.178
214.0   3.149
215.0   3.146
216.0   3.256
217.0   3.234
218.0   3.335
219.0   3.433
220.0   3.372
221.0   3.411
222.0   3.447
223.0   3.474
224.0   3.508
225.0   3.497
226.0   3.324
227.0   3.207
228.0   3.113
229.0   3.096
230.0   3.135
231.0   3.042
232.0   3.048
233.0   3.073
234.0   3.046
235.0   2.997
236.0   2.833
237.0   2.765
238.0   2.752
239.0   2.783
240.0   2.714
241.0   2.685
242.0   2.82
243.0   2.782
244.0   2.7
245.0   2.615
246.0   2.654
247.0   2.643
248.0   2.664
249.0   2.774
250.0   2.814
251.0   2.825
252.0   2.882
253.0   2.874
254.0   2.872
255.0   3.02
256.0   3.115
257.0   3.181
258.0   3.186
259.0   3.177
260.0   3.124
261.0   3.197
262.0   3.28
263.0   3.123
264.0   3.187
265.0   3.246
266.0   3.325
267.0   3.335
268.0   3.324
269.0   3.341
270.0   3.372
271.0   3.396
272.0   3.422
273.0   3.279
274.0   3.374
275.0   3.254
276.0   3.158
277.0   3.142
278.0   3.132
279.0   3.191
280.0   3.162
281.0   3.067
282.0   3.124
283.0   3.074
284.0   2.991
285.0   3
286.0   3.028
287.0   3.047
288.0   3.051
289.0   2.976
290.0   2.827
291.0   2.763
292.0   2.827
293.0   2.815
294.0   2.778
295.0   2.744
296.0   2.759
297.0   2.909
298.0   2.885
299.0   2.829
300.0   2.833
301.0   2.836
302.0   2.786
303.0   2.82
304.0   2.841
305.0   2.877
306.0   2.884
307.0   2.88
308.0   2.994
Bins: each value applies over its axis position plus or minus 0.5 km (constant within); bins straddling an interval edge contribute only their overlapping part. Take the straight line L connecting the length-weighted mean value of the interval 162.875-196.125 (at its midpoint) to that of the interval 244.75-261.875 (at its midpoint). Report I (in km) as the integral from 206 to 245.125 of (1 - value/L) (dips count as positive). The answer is 2.0 km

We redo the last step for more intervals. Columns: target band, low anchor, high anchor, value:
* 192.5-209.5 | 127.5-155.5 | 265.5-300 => -1.16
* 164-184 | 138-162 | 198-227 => -3.78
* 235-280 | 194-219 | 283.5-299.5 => -0.14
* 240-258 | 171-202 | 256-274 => 2.86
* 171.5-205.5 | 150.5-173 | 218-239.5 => -2.71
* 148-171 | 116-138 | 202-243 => -4.04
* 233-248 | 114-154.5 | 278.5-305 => 0.77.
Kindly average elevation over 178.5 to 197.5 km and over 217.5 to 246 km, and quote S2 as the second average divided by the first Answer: 0.80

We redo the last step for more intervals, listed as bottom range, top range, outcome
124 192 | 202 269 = 0.89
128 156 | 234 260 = 0.93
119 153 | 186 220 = 1.15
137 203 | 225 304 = 0.85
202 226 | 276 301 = 0.90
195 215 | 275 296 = 0.93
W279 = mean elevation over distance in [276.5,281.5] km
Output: 3.14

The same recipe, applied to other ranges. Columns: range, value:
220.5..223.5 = 3.44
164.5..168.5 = 3.78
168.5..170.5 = 3.95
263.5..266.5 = 3.25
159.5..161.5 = 3.58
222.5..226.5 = 3.45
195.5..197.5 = 3.33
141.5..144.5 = 3.09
